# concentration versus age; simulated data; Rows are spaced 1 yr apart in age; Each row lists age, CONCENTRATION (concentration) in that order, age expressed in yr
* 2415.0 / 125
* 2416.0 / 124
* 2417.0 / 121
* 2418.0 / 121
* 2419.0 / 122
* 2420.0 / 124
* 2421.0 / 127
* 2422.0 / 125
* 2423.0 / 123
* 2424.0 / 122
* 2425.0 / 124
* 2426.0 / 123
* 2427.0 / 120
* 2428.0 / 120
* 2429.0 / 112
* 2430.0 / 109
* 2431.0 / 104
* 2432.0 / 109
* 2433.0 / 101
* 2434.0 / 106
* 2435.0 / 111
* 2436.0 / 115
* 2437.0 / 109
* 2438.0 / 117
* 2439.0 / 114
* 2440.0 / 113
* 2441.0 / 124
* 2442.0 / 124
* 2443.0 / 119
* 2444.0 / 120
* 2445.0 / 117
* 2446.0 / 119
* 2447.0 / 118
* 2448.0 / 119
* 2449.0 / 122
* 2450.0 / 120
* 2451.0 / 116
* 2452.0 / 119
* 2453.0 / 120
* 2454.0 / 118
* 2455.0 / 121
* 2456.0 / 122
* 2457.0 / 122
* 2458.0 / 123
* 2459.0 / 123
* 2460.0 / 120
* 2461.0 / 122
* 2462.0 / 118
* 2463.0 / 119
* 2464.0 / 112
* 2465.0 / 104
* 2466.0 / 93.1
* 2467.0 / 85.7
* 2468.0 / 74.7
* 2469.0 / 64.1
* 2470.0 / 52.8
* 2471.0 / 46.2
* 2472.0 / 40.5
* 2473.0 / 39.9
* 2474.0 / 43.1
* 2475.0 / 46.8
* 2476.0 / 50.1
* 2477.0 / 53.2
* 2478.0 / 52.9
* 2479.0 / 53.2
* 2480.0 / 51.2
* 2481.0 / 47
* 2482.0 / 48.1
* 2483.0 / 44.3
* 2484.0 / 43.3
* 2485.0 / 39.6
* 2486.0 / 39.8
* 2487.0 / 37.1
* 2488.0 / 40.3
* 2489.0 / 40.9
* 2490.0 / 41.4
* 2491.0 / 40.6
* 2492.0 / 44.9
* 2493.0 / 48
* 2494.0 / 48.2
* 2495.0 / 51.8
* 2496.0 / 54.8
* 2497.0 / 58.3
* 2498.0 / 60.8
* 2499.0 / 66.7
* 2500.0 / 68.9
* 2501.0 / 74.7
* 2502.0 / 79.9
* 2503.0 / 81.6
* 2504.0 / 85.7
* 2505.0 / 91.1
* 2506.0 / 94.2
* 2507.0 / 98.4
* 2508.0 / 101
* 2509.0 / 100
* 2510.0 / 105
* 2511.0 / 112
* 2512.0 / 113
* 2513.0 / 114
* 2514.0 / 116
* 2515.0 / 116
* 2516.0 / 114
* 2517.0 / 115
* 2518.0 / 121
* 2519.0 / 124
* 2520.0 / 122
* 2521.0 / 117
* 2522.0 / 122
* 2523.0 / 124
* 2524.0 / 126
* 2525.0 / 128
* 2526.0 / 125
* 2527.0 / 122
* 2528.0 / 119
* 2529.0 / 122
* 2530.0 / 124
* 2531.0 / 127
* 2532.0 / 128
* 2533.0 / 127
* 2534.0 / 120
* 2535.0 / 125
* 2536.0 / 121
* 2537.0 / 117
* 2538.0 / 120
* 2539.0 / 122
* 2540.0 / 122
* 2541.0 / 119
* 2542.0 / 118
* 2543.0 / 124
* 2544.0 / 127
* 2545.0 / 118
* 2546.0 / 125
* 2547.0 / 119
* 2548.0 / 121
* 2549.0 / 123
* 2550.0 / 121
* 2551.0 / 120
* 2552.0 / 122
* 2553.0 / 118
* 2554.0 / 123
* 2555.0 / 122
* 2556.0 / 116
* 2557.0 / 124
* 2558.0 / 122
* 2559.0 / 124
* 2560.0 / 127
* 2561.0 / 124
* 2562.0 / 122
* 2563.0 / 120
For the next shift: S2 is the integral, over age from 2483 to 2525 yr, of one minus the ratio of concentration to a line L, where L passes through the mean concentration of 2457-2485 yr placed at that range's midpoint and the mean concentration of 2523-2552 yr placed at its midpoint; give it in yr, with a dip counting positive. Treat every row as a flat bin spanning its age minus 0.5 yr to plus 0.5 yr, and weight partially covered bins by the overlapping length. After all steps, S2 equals 7.3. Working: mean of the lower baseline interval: 73.3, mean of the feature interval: 82.8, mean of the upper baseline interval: 123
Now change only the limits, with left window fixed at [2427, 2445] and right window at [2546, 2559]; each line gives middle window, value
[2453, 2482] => 8.19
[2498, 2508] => 3.03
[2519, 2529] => -0.29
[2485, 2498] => 7.92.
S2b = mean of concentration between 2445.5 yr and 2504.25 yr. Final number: 76.4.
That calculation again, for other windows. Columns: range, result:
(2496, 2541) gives 108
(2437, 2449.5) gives 118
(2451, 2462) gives 121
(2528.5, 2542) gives 122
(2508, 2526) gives 117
